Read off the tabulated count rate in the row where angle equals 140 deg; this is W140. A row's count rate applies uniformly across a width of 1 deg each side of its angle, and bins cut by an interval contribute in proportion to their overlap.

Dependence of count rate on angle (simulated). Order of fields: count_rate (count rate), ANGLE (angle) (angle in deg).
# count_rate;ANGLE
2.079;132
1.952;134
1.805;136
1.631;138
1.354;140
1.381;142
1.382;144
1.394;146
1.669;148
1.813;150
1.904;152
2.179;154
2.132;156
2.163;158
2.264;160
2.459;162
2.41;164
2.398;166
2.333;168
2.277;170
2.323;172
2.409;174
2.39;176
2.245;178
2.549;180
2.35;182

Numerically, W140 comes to 1.354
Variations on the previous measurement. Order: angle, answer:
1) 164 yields 2.41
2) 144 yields 1.382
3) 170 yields 2.277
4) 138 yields 1.631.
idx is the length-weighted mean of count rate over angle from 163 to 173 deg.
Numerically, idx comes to 2.35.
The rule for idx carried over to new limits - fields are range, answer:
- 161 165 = 2.43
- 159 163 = 2.36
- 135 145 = 1.51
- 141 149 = 1.46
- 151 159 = 2.09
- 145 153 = 1.7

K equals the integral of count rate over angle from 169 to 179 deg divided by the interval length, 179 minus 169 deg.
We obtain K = 2.33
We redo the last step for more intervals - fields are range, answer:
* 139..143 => 1.37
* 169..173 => 2.3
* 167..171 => 2.31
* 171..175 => 2.37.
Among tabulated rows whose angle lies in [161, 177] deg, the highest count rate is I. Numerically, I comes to 2.459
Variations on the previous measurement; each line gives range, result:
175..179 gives 2.39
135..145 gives 1.805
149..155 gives 2.179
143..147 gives 1.394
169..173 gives 2.323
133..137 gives 1.952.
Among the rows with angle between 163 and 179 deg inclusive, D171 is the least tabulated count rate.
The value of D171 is 2.245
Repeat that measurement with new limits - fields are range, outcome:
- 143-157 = 1.382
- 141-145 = 1.381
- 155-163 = 2.132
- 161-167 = 2.398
